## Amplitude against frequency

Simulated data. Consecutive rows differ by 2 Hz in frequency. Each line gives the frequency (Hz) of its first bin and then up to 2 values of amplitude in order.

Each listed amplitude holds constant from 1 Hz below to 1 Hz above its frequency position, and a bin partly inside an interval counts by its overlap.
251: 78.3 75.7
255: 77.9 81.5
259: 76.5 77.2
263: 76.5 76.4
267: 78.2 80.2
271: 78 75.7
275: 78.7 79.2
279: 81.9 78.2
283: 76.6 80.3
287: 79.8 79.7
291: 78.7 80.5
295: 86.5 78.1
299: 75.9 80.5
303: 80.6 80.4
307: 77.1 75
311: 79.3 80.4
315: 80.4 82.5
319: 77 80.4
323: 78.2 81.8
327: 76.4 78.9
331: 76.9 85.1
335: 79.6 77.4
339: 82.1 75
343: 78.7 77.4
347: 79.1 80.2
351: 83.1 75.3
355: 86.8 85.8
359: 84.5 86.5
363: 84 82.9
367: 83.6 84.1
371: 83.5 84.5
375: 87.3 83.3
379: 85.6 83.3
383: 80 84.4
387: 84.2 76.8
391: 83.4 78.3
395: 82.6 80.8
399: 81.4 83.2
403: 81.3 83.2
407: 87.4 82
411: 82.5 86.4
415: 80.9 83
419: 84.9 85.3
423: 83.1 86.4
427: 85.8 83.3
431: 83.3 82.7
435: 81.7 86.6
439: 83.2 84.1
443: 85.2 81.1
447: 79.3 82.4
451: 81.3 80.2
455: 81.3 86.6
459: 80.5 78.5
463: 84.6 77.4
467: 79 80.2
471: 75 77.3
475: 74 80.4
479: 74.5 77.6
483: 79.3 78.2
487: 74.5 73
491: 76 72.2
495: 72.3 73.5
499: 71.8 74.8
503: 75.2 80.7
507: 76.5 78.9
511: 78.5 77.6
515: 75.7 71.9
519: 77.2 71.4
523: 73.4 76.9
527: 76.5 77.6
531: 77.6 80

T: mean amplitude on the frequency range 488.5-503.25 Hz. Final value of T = 73.5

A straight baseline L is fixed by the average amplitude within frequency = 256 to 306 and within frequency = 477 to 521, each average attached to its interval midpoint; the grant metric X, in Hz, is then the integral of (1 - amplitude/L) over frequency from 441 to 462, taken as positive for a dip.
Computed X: -1.5 Hz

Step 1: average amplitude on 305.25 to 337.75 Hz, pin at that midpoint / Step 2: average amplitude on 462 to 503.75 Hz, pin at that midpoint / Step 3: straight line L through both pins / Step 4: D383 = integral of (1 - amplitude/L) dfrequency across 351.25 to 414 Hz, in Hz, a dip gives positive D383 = -4.1 Hz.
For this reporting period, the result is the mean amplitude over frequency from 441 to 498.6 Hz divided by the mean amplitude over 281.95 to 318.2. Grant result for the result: 0.99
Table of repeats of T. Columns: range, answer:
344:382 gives 83.2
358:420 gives 83.2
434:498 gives 79.1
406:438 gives 84.1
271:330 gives 79.2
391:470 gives 82.6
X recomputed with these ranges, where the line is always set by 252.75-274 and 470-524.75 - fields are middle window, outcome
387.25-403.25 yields -1.0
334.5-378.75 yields -3.0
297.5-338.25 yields -1.0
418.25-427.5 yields -1.1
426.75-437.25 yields -1.0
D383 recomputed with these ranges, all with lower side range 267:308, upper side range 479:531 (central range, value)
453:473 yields -1.0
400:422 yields -1.8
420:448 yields -2.5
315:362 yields -1.2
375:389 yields -1.0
